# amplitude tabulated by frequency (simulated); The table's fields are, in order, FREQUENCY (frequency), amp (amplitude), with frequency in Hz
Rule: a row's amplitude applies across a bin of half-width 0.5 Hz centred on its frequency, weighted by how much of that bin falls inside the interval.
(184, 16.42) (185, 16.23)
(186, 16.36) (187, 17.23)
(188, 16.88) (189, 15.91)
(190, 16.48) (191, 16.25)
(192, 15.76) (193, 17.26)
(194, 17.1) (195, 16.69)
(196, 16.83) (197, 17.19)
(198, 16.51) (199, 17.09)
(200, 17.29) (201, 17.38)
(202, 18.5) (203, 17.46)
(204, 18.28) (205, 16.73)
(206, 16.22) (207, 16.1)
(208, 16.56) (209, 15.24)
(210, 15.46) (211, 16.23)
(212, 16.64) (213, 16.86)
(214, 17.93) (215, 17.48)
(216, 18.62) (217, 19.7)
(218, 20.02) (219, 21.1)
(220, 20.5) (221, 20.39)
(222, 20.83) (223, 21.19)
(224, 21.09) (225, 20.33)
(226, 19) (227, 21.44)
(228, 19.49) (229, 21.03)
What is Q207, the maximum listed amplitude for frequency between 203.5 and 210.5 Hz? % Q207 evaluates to 18.28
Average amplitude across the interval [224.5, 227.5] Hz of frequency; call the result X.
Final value 20.3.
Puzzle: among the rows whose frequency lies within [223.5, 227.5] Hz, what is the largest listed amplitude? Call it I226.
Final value 21.44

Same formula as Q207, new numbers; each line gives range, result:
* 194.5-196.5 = 16.83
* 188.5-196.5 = 17.26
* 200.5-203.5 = 18.5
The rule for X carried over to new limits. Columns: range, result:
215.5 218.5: 19.4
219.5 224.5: 20.8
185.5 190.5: 16.6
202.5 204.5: 17.9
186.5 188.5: 17.1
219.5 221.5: 20.4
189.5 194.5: 16.6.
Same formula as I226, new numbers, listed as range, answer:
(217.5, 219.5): 21.1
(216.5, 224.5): 21.19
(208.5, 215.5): 17.93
